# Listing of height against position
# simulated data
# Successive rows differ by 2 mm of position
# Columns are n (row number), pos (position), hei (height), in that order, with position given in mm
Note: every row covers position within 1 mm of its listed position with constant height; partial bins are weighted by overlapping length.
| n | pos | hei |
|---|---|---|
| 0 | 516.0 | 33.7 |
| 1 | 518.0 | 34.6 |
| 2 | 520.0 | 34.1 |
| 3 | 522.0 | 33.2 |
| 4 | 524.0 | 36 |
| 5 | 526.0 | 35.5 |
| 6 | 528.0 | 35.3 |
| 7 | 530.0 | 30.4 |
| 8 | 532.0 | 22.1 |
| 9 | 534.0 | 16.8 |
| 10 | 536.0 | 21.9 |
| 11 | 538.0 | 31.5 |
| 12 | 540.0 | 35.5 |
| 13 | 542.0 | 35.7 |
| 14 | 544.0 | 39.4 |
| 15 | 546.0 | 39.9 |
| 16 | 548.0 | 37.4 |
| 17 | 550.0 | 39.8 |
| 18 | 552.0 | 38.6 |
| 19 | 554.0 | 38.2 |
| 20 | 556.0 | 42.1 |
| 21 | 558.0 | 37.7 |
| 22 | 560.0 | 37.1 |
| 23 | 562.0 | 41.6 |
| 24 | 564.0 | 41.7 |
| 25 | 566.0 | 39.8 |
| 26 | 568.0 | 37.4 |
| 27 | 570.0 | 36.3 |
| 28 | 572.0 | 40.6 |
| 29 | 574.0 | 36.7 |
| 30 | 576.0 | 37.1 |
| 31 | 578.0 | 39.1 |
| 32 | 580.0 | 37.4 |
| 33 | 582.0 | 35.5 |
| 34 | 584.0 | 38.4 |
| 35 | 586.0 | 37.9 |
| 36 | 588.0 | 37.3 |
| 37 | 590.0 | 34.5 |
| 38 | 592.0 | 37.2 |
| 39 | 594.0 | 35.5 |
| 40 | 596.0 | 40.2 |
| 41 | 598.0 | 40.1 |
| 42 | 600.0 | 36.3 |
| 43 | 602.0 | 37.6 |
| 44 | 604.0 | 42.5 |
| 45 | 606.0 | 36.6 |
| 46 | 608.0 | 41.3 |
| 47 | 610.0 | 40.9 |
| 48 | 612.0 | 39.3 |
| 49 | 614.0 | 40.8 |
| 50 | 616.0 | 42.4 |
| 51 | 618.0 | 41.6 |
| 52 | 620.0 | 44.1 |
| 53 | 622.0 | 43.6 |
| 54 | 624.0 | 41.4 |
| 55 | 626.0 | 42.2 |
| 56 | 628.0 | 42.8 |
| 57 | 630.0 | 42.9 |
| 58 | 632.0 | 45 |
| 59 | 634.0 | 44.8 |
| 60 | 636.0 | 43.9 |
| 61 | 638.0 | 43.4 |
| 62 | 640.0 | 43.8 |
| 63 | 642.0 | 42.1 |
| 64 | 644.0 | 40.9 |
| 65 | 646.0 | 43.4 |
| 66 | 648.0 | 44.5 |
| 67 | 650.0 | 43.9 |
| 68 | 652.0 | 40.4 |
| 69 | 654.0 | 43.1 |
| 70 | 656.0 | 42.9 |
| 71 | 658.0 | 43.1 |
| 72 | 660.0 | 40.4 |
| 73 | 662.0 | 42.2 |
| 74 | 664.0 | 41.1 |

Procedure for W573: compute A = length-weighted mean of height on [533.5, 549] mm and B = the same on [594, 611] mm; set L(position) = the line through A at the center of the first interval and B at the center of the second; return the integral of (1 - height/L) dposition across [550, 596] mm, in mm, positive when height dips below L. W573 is -2.75 mm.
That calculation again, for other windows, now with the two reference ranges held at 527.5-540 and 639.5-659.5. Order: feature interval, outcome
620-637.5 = -1.55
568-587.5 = -2.90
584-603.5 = -1.44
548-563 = -4.78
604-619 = -1.24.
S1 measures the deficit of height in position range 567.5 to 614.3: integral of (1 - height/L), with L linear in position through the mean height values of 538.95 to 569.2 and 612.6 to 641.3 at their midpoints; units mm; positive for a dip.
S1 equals 3.1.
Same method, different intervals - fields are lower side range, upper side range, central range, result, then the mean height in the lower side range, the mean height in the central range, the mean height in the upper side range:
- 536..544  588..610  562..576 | -1.2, 33.3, 38.8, 38.3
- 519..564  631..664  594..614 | 0.1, 34.7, 39.3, 42.9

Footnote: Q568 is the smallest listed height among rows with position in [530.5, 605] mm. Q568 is 16.8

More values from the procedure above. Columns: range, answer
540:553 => 35.5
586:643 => 34.5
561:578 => 36.3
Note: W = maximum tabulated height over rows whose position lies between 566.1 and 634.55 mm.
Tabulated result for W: 45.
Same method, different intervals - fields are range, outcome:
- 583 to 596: 40.2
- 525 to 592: 42.1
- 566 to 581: 40.6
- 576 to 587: 39.1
